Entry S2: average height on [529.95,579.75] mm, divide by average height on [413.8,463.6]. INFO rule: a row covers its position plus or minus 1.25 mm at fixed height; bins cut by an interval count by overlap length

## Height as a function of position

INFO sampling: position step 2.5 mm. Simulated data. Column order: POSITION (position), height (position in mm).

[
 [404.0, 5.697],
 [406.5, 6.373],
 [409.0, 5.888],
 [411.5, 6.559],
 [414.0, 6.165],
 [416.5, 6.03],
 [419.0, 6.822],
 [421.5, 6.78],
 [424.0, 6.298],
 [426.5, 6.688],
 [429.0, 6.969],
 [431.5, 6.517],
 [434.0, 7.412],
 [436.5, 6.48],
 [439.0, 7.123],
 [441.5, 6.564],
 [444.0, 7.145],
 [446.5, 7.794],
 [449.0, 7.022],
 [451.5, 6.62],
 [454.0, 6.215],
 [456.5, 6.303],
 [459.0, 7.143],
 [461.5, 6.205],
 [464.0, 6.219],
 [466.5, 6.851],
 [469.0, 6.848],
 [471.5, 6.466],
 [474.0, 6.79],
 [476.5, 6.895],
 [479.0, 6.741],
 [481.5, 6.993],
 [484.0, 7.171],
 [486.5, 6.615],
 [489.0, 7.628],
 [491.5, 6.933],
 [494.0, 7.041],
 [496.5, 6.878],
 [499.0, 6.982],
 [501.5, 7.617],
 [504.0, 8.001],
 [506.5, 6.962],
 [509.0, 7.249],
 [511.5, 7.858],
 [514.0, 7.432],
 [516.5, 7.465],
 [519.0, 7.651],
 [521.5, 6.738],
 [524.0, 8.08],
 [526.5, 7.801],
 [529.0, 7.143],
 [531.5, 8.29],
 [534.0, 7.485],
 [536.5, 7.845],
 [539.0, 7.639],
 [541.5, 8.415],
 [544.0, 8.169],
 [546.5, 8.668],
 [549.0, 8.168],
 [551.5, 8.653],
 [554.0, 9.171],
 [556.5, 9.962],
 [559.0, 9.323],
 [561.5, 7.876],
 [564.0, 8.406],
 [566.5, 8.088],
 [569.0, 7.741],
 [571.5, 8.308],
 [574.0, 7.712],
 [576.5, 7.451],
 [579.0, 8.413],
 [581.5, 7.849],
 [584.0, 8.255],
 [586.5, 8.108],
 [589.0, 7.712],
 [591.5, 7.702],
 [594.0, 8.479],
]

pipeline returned 1.23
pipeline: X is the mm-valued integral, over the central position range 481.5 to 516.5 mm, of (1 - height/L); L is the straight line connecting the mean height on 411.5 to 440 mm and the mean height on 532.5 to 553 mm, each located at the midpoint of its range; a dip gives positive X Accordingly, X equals 1.5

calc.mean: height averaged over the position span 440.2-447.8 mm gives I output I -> 7.17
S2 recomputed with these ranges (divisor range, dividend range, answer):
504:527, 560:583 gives 1.07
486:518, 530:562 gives 1.16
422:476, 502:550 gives 1.15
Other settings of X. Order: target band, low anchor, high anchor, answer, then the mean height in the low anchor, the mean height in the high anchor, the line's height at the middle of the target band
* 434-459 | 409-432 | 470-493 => -0.7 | 6.5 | 6.92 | 6.68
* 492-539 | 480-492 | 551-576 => 0.9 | 7.07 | 8.49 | 7.61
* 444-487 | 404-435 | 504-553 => 1.6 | 6.5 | 7.79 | 7.04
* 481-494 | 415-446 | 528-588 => 0.6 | 6.76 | 8.22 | 7.41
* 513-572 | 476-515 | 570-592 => -3.8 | 7.19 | 7.95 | 7.61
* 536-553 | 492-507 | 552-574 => -0.2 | 7.25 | 8.56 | 8.18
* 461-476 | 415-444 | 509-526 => 1.0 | 6.71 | 7.53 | 7.07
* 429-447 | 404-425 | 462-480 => -1.4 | 6.33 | 6.67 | 6.47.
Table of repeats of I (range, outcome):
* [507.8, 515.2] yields 7.52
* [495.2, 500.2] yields 6.93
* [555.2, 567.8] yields 8.73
